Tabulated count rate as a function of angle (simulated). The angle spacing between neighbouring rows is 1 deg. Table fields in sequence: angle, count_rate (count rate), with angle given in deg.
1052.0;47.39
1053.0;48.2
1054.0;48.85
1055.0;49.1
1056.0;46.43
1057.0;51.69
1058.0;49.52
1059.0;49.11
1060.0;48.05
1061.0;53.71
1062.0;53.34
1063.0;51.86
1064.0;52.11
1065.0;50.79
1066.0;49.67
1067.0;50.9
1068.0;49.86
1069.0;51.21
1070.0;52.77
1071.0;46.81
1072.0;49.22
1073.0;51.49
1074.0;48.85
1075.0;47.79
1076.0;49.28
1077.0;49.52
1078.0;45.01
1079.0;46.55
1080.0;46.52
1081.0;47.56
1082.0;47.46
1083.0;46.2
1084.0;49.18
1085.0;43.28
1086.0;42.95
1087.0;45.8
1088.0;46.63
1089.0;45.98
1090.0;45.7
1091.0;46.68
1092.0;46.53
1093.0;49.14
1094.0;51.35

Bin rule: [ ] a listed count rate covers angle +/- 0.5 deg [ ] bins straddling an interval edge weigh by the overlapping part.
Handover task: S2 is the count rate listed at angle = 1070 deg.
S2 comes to 52.77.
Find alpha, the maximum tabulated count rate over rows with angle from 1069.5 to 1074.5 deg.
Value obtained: 52.77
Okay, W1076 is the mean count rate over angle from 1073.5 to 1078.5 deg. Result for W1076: 48.1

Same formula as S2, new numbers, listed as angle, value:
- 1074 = 48.85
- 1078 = 45.01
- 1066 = 49.67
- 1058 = 49.52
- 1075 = 47.79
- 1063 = 51.86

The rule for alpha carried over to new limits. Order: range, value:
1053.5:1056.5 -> 49.1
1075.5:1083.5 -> 49.52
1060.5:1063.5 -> 53.71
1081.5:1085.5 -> 49.18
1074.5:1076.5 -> 49.28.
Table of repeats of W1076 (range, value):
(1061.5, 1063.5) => 52.6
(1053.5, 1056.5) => 48.1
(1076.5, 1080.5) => 46.9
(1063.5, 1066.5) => 50.9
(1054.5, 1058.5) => 49.2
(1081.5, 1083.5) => 46.8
